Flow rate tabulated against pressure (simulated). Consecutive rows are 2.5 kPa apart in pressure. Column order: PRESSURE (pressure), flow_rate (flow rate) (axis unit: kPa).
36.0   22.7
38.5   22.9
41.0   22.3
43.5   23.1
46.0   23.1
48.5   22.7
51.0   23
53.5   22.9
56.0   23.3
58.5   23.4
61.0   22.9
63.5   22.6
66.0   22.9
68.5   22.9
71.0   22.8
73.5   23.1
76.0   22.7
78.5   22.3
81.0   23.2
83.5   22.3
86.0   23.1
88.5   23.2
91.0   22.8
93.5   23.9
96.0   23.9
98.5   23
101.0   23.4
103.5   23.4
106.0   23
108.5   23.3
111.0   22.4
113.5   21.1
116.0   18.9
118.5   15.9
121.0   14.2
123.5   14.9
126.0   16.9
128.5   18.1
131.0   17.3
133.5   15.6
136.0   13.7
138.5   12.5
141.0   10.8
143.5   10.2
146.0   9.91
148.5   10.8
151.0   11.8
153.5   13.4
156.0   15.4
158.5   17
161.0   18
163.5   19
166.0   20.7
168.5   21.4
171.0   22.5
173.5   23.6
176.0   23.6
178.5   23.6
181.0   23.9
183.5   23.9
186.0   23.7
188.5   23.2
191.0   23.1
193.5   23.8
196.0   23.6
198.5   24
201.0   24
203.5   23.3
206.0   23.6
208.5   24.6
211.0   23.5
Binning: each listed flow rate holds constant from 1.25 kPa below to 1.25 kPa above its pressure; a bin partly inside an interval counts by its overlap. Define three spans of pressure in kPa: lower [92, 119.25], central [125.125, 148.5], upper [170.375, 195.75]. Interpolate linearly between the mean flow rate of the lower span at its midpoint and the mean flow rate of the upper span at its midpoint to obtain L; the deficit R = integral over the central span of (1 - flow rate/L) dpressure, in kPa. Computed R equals 9.3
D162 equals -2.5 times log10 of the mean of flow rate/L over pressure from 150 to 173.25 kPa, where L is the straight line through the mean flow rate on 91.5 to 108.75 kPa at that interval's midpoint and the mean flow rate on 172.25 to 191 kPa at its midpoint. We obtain 0.29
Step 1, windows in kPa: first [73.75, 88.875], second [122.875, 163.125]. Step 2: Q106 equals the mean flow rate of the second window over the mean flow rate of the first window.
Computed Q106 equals 0.6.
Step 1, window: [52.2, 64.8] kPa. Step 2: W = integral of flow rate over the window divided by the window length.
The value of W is 23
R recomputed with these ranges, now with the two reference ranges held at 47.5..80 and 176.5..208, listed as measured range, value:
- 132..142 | 4.3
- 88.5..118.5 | 1.0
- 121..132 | 3.2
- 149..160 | 4.3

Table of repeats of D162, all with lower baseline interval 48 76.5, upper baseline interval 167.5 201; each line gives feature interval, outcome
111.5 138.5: 0.36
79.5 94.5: 0.00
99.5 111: 0.00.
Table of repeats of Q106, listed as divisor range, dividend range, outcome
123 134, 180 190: 1.41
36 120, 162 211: 1.02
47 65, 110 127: 0.77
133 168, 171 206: 1.65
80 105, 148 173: 0.75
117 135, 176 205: 1.47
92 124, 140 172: 0.73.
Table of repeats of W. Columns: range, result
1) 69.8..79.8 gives 22.7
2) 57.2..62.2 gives 23.2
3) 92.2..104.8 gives 23.5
